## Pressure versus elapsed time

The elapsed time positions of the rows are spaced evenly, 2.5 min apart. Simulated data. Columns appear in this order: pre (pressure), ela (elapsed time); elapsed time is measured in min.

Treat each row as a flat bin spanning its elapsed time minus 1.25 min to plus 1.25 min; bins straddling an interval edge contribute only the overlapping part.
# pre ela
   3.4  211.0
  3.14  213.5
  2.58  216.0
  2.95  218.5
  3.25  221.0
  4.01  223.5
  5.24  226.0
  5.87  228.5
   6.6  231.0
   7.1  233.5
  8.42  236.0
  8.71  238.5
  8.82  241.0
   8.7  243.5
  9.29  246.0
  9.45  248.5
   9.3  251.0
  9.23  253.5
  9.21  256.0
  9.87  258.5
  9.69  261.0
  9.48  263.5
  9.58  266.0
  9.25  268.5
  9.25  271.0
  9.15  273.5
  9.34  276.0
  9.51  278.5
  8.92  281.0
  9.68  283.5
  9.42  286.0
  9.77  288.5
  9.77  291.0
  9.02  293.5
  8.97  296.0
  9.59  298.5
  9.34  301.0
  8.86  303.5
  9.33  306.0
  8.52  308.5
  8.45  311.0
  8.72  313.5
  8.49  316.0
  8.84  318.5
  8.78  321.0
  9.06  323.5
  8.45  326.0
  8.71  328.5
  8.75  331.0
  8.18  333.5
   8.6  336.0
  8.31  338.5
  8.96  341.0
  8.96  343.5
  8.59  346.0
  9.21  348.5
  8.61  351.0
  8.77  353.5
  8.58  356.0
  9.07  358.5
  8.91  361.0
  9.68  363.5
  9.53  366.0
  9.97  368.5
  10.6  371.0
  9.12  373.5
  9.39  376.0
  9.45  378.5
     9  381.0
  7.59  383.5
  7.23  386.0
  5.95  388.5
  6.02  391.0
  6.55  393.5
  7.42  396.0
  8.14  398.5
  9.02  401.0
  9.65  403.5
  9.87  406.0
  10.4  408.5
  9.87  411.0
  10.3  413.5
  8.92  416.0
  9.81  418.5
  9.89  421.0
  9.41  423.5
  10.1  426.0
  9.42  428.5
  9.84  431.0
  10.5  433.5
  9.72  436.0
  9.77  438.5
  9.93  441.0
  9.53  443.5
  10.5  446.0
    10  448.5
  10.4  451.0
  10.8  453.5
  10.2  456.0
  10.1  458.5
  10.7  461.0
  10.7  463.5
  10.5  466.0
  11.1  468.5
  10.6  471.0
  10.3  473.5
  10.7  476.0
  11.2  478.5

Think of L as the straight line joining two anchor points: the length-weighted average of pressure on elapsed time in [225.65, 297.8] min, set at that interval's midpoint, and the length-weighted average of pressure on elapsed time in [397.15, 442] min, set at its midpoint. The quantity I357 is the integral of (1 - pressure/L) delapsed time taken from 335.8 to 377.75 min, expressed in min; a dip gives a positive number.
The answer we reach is 1.1 min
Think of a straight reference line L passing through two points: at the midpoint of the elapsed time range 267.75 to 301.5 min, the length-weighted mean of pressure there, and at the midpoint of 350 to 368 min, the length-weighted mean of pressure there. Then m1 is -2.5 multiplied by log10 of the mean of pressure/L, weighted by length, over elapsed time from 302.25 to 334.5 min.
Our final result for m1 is 0.06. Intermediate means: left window 9.36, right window 9.07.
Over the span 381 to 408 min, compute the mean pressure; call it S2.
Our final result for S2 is 7.88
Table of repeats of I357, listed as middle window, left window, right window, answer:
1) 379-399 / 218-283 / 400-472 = 4.77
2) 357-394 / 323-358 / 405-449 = 2.32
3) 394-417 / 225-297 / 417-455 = 1.36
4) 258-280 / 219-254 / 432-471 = -4.81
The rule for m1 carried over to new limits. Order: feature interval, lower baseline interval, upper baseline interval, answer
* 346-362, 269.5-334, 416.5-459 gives 0.07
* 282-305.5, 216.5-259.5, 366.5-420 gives -0.19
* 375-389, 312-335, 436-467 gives 0.15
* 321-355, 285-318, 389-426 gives 0.04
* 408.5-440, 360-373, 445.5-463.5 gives 0.04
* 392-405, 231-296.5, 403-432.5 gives 0.19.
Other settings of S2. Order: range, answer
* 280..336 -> 8.97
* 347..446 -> 9.11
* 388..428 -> 8.9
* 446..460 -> 10.3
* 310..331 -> 8.69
